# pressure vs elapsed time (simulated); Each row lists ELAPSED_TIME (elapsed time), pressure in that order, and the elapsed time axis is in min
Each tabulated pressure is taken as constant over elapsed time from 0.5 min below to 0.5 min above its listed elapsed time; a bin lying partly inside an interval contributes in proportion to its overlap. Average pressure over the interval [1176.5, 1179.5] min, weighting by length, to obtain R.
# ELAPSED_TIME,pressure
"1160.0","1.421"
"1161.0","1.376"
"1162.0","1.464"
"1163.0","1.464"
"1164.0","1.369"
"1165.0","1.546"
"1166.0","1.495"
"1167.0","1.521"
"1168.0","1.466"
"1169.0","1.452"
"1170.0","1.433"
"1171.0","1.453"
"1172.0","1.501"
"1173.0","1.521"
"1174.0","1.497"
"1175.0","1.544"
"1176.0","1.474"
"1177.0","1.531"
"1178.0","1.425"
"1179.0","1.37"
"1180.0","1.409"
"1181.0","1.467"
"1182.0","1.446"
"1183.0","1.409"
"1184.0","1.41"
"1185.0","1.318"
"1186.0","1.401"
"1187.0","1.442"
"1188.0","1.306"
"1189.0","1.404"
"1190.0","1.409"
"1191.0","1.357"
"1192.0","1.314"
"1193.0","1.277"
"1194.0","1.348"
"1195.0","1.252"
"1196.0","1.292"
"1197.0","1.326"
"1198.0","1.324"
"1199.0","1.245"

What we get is 1.44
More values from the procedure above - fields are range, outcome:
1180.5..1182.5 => 1.46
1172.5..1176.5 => 1.51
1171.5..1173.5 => 1.51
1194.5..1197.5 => 1.29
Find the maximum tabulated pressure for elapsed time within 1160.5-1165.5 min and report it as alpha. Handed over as 1.546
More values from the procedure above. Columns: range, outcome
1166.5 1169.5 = 1.521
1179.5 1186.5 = 1.467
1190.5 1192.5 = 1.357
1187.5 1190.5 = 1.409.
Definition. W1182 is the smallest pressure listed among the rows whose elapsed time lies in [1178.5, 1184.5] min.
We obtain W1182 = 1.37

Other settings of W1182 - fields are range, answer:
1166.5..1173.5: 1.433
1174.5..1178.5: 1.425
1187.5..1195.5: 1.252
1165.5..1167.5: 1.495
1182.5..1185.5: 1.318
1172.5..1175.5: 1.497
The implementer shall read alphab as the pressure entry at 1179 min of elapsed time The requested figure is 1.37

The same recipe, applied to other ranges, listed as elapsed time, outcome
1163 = 1.464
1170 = 1.433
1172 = 1.501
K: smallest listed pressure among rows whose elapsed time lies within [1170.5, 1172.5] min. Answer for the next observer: 1.453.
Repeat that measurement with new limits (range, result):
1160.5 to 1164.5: 1.369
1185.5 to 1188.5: 1.306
